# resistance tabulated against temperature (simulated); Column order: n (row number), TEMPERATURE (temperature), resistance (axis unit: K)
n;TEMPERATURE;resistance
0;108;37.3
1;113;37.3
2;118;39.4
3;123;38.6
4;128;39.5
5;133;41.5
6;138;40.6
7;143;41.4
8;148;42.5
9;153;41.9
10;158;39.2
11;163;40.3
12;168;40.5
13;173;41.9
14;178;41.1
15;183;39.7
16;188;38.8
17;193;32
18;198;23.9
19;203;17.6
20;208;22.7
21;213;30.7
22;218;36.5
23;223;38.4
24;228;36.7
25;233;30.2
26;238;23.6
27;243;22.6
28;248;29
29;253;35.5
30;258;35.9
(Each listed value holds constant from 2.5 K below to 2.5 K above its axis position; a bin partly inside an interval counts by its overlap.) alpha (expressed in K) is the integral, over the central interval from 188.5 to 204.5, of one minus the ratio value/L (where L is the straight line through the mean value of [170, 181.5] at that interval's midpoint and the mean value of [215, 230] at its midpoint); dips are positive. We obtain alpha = 5.2 K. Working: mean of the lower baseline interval 41.3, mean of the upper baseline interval 37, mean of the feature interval 26.7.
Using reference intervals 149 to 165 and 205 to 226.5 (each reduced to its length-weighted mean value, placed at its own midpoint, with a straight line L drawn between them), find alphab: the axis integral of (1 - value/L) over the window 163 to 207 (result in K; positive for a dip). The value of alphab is 2.9 K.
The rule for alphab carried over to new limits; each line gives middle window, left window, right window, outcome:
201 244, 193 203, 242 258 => -2.8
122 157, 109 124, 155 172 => -1.5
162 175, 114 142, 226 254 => -1.8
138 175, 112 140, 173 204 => -4.4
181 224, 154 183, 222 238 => 6.6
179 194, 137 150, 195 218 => -3.6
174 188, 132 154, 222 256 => -1.1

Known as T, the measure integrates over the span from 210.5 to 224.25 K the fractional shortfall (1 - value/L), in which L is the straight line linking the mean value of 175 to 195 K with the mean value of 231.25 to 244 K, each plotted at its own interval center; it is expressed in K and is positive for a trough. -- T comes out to -2.1 K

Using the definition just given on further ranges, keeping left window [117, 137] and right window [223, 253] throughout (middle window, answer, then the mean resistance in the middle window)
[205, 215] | 1.94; 26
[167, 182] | -2.33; 41.1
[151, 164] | -1.17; 40.4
